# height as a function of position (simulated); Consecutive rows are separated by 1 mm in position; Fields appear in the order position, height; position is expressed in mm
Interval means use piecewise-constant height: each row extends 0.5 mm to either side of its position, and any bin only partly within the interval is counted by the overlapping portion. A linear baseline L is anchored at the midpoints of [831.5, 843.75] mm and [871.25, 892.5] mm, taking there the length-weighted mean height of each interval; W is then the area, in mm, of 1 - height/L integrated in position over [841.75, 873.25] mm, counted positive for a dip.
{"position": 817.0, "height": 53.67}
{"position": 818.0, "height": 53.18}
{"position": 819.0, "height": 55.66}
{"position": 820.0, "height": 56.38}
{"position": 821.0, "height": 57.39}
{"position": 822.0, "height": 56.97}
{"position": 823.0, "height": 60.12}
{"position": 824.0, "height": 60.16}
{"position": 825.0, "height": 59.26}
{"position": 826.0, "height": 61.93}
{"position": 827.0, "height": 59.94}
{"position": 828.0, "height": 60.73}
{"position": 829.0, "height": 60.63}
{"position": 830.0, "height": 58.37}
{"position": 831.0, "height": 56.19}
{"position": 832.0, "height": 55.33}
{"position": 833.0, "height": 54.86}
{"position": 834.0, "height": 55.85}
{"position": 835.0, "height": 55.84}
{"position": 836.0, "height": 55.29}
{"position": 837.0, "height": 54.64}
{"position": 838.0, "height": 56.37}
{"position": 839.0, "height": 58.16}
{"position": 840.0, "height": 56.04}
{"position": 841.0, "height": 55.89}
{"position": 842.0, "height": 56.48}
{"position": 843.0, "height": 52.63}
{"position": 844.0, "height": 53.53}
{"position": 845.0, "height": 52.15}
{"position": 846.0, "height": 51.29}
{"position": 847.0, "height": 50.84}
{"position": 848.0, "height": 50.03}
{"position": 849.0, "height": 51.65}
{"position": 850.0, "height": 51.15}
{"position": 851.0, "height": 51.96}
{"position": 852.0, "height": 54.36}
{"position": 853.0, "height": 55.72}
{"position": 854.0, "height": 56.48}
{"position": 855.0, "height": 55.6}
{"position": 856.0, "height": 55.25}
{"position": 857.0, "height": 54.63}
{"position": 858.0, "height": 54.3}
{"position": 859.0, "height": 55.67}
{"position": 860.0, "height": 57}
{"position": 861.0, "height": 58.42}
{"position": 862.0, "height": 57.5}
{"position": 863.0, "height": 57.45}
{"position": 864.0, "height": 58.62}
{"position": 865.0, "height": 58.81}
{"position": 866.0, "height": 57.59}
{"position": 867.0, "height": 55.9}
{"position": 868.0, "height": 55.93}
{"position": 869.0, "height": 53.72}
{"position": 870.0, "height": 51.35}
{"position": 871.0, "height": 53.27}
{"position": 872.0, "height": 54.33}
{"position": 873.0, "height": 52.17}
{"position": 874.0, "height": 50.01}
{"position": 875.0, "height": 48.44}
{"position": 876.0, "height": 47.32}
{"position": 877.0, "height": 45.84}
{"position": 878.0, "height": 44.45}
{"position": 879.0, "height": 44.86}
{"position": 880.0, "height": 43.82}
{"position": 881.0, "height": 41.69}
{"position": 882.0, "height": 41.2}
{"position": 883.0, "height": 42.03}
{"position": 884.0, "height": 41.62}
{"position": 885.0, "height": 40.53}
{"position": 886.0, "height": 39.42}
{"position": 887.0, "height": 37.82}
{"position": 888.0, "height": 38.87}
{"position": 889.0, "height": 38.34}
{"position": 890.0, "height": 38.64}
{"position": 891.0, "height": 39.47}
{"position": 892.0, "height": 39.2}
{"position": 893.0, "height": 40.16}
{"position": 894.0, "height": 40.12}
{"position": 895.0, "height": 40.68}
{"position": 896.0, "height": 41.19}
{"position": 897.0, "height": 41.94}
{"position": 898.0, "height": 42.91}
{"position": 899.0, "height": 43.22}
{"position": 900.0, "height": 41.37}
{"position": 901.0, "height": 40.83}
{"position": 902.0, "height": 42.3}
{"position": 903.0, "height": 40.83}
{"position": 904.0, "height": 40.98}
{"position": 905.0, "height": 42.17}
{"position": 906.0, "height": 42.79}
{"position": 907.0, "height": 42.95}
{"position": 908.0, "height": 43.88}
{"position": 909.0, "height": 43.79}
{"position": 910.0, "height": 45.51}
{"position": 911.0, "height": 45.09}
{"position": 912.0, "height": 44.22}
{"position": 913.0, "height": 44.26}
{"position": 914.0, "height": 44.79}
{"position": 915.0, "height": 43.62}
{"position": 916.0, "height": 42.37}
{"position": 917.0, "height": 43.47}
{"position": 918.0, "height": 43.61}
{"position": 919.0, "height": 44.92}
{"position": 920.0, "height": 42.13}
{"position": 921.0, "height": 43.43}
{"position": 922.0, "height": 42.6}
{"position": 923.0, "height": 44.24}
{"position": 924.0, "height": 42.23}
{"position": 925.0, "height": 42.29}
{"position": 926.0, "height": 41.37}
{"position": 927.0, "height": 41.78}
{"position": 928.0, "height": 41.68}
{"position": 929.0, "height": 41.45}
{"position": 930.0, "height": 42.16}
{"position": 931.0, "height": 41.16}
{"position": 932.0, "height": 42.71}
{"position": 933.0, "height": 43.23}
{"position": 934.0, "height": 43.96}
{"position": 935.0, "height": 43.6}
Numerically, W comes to -2.90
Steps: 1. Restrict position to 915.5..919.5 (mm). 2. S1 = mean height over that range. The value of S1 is 43.6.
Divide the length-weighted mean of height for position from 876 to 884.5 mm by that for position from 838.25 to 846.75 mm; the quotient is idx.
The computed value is 0.80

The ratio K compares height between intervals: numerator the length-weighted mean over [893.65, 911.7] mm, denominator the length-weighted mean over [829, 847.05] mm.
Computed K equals 0.8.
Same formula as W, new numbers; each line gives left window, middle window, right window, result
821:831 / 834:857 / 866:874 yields 1.1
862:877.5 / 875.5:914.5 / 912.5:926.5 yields 4.9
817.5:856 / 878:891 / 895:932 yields 1.9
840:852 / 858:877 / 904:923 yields -1.7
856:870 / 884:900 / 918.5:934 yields 3.1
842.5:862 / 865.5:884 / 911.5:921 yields 0.5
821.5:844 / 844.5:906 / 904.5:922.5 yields 2.9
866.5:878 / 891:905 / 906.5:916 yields 1.6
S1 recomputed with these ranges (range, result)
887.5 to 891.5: 38.8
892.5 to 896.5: 40.5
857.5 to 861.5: 56.3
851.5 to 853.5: 55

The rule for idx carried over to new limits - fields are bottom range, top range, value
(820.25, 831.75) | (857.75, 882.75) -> 0.88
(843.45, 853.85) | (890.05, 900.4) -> 0.78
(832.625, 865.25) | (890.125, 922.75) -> 0.77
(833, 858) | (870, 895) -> 0.80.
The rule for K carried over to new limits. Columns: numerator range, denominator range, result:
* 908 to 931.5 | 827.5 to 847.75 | 0.78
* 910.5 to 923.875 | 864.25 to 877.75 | 0.83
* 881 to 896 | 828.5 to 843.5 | 0.71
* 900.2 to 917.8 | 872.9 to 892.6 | 1.01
